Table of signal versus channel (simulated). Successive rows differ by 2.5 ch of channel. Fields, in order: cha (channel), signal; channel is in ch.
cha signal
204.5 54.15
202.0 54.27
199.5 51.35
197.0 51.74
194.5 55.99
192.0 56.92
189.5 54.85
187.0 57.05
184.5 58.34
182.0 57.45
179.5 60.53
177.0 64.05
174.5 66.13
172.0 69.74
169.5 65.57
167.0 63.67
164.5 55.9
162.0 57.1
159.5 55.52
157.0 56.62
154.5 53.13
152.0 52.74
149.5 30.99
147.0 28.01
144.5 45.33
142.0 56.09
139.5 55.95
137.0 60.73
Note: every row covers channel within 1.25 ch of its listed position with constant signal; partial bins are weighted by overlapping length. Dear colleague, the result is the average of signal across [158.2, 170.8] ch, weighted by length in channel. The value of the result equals 59.6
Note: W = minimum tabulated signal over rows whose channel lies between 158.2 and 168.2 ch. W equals 55.52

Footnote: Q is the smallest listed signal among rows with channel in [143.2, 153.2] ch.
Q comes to 28.01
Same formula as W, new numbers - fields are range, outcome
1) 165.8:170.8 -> 63.67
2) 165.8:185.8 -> 57.45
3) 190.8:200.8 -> 51.35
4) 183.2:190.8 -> 54.85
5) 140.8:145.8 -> 45.33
